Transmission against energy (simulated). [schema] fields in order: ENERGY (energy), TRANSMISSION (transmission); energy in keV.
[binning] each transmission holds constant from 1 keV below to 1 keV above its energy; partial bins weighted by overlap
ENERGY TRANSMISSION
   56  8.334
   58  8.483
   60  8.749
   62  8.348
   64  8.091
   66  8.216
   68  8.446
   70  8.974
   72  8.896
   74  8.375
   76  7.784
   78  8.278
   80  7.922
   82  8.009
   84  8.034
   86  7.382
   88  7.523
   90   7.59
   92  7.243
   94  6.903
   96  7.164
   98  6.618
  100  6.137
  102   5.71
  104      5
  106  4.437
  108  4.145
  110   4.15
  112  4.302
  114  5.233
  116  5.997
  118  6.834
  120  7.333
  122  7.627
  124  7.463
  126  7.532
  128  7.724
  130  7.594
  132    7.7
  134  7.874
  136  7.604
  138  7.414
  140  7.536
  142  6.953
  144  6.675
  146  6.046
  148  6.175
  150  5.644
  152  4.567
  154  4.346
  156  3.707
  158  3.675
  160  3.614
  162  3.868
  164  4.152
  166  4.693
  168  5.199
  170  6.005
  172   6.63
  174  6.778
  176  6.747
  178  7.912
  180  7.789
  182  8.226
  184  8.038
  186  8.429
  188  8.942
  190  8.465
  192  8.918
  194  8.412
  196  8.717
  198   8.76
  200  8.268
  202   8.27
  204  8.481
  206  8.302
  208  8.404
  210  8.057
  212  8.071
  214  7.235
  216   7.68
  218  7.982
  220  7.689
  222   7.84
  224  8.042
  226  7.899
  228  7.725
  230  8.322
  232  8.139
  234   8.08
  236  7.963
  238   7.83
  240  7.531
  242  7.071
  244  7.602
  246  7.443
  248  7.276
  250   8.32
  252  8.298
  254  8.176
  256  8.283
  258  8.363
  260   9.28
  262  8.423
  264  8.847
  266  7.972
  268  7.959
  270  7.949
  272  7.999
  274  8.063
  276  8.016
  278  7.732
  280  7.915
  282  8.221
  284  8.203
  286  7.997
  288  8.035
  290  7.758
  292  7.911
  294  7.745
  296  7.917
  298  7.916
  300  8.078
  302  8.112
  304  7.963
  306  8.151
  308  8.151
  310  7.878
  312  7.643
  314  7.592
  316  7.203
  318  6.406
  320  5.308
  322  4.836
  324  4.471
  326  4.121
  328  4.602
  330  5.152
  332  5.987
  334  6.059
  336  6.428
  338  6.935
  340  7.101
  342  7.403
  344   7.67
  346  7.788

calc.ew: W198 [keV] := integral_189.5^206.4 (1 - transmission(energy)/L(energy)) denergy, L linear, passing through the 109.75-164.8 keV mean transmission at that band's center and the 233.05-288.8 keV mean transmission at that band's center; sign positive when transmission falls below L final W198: -3.6 keV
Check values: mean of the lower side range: 6.08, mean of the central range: 8.52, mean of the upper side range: 8.03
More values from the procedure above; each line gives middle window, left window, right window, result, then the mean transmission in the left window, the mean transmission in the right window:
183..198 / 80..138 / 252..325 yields -2.9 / 6.71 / 7.74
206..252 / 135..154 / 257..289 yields -1.7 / 6.4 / 8.19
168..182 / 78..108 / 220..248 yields 0.8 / 6.79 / 7.78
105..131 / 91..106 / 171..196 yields 2.0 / 6.27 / 7.97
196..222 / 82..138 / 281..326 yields -4.1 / 6.66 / 7.36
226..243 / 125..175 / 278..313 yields -1.7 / 5.99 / 7.97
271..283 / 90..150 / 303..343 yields -2.8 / 6.52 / 6.47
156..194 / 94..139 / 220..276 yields 3.4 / 6.45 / 8.02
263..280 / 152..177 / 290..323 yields -3.1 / 4.94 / 7.44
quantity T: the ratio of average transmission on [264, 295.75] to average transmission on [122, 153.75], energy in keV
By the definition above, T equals 1.2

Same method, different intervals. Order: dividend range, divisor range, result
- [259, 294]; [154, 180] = 1.53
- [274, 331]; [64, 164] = 1.09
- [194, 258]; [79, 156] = 1.22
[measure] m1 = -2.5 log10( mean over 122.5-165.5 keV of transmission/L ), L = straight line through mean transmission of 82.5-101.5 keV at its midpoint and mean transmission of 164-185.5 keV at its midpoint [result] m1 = 0.14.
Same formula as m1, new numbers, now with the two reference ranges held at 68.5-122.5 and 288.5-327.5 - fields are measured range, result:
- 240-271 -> -0.15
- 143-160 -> 0.34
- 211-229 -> -0.12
